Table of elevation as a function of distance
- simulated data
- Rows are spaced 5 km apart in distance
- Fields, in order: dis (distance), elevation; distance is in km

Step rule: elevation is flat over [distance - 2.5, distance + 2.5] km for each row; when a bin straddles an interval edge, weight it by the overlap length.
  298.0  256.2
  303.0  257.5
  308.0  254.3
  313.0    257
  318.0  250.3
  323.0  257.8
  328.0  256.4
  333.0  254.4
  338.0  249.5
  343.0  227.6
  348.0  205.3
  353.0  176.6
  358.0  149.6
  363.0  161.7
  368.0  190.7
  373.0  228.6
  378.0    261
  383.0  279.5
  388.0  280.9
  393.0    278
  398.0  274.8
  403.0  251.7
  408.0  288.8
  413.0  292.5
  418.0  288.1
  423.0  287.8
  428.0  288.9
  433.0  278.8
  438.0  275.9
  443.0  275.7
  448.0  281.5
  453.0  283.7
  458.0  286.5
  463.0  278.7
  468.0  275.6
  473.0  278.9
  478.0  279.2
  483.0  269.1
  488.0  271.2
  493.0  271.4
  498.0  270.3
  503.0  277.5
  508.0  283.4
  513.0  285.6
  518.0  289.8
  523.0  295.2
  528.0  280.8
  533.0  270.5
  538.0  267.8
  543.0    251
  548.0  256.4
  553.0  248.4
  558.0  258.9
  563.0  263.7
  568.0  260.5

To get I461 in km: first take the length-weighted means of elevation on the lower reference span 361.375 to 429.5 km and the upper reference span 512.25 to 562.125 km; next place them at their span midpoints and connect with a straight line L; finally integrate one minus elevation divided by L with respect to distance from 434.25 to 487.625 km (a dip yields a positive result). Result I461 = -2.6 km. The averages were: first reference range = 262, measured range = 278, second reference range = 270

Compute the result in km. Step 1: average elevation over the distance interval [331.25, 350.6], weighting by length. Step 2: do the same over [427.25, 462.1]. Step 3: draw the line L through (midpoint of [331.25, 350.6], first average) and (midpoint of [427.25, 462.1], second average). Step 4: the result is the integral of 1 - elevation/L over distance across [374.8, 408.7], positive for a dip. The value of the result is -2.0 km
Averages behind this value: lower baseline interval 233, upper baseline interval 281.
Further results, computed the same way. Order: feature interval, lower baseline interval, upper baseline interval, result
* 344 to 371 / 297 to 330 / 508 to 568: 8.1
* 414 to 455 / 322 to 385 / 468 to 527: -4.7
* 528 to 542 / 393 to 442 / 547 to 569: -0.4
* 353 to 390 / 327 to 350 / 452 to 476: 4.8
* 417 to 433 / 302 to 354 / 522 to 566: -2.2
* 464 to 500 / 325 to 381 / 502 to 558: -2.4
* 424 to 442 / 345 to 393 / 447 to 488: -1.7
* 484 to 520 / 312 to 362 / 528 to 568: -3.5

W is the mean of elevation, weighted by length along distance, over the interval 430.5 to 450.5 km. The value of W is 278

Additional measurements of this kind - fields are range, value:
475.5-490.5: 273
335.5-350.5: 227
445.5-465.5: 283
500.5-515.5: 282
